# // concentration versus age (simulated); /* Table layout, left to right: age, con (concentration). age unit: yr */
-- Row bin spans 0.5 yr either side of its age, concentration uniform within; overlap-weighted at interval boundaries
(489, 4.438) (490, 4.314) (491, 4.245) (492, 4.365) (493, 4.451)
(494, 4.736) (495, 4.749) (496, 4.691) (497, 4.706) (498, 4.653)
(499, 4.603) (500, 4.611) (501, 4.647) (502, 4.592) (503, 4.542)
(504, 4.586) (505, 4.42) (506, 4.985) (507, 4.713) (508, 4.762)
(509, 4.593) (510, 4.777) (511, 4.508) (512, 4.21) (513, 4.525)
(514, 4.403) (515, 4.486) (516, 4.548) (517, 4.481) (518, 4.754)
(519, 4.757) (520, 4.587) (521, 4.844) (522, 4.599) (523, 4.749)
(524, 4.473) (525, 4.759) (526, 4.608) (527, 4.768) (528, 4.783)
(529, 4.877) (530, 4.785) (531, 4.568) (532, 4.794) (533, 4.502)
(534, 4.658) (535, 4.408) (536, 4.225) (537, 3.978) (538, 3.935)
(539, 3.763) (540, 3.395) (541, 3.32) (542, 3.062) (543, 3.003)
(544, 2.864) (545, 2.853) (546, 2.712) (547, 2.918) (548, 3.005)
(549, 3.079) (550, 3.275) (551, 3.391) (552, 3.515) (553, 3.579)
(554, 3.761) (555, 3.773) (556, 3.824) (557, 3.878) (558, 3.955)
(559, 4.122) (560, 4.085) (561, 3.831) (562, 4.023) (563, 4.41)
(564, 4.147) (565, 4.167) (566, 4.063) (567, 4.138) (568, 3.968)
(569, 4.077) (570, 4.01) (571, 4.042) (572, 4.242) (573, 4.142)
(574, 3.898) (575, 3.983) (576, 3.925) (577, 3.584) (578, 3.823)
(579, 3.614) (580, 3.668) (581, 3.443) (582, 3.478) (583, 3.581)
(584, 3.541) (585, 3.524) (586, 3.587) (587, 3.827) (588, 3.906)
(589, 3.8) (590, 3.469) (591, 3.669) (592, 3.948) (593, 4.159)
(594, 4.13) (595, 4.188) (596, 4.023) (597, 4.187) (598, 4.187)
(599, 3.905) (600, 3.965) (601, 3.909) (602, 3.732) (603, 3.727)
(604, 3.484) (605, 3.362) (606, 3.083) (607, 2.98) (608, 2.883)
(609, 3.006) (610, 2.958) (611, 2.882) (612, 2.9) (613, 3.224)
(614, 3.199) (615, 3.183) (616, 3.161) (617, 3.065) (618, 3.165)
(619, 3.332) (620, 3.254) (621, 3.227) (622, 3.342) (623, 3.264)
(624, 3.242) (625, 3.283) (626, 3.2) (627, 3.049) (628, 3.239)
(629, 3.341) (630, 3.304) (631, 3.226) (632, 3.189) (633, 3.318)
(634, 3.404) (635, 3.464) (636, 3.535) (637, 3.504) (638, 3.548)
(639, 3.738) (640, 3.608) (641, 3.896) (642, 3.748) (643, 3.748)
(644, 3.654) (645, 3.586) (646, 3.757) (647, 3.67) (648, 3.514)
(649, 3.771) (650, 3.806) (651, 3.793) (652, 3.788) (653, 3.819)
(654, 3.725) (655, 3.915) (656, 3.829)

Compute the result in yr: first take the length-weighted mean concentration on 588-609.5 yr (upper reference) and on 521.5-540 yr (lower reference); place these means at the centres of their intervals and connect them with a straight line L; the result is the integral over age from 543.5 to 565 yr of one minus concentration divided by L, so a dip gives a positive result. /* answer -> 3.2 yr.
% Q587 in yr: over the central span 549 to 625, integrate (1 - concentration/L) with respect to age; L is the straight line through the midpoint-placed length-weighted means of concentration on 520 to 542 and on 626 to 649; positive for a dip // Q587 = 5.15 yr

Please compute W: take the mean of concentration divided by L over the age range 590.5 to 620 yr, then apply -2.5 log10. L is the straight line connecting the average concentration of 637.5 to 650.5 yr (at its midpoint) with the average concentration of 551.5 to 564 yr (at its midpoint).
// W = 0.09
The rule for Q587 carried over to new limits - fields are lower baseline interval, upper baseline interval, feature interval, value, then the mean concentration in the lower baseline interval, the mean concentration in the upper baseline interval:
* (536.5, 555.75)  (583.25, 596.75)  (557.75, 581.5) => -2.50 yr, 3.33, 3.83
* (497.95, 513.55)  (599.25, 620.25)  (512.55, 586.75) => 1.04 yr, 4.61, 3.27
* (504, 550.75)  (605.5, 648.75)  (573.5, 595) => -0.31 yr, 4.2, 3.33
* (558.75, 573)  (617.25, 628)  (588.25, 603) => -1.21 yr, 4.1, 3.23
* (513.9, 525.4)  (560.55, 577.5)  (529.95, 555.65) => 4.24 yr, 4.63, 4.04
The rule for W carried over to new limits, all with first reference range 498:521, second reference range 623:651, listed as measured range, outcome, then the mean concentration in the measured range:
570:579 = 0.03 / 3.94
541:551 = 0.38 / 3.01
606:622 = 0.19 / 3.1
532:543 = 0.12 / 3.92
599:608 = 0.08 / 3.52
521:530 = -0.06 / 4.71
